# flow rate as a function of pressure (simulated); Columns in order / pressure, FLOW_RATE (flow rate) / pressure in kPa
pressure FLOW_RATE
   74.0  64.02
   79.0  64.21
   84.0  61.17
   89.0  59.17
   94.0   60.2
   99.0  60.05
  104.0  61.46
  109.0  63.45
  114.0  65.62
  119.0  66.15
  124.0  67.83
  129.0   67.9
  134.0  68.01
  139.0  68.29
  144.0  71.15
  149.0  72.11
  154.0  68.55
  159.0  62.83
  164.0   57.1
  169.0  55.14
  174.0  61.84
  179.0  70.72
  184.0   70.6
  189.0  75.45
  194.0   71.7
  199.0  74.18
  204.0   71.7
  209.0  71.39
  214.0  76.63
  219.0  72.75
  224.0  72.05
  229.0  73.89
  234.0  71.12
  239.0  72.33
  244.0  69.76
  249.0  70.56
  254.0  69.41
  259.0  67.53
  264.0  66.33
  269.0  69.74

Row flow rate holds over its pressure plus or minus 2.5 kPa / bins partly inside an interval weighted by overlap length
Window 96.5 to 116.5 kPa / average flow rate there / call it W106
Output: 62.6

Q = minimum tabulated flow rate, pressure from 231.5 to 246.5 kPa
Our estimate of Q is 69.76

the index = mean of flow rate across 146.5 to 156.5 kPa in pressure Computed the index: 70.3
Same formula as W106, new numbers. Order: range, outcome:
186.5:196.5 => 73.6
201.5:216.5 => 73.2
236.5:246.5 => 71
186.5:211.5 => 72.9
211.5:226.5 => 73.8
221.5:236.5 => 72.4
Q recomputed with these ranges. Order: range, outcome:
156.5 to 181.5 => 55.14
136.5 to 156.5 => 68.29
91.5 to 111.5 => 60.05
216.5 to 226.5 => 72.05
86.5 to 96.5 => 59.17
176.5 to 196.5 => 70.6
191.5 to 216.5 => 71.39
